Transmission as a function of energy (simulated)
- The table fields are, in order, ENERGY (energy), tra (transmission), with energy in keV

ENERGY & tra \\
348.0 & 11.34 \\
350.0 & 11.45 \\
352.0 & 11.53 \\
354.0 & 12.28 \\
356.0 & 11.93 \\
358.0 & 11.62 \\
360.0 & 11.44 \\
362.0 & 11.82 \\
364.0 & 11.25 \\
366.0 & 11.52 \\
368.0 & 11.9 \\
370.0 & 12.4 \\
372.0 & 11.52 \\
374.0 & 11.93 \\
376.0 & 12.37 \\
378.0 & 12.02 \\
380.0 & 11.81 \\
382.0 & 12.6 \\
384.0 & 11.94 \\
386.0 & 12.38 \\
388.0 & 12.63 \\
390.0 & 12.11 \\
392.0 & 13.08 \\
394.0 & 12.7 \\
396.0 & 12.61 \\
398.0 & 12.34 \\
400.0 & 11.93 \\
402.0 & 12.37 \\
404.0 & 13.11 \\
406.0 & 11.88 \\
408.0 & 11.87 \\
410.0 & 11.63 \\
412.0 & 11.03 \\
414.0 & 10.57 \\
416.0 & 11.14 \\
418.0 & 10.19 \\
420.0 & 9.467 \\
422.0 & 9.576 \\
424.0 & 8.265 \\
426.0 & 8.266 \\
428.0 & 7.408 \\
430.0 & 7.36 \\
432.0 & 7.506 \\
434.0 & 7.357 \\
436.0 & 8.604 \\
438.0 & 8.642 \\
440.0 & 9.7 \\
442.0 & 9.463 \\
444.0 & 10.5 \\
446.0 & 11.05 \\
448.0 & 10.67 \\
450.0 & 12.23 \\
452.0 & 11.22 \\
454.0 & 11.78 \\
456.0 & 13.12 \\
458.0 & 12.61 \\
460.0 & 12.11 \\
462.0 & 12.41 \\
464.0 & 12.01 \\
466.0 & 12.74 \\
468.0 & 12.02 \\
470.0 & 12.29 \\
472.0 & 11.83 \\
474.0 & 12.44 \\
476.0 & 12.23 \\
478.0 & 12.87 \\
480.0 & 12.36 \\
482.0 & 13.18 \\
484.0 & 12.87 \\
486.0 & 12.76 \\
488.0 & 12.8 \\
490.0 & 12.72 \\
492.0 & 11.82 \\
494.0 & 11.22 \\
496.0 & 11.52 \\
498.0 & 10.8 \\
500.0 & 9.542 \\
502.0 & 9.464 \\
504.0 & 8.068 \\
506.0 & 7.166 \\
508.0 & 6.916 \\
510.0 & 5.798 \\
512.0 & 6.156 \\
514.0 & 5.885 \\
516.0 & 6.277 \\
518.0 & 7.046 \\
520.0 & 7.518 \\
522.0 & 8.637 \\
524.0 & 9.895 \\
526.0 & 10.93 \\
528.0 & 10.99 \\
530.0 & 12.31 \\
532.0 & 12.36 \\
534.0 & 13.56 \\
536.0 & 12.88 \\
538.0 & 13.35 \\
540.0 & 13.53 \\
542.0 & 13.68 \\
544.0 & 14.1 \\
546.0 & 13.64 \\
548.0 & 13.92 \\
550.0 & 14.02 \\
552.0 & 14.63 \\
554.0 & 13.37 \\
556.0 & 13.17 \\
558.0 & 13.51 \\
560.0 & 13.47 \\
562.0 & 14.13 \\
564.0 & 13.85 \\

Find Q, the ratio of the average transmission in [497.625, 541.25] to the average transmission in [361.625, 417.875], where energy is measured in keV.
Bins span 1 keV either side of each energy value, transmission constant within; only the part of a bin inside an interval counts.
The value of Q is 0.8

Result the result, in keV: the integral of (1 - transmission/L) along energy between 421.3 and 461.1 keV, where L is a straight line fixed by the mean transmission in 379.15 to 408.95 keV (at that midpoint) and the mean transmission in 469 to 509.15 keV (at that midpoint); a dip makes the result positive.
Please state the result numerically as 6.4 keV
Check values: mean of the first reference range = 12.4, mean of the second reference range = 11.2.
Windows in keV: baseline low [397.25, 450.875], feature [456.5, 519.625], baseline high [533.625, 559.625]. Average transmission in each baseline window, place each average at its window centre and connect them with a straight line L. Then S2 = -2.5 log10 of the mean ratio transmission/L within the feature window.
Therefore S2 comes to 0.117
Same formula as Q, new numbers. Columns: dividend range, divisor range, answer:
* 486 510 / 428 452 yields 1.08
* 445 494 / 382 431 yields 1.10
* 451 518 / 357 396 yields 0.90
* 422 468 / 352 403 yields 0.85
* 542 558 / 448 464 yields 1.14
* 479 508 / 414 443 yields 1.25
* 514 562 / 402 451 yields 1.20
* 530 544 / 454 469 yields 1.07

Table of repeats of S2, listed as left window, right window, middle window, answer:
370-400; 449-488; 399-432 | 0.19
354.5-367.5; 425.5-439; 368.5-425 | -0.20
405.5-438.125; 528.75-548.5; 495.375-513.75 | 0.42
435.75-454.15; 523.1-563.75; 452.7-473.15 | -0.13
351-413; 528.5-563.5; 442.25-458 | 0.10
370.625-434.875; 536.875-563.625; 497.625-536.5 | 0.41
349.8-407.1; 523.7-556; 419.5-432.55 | 0.44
